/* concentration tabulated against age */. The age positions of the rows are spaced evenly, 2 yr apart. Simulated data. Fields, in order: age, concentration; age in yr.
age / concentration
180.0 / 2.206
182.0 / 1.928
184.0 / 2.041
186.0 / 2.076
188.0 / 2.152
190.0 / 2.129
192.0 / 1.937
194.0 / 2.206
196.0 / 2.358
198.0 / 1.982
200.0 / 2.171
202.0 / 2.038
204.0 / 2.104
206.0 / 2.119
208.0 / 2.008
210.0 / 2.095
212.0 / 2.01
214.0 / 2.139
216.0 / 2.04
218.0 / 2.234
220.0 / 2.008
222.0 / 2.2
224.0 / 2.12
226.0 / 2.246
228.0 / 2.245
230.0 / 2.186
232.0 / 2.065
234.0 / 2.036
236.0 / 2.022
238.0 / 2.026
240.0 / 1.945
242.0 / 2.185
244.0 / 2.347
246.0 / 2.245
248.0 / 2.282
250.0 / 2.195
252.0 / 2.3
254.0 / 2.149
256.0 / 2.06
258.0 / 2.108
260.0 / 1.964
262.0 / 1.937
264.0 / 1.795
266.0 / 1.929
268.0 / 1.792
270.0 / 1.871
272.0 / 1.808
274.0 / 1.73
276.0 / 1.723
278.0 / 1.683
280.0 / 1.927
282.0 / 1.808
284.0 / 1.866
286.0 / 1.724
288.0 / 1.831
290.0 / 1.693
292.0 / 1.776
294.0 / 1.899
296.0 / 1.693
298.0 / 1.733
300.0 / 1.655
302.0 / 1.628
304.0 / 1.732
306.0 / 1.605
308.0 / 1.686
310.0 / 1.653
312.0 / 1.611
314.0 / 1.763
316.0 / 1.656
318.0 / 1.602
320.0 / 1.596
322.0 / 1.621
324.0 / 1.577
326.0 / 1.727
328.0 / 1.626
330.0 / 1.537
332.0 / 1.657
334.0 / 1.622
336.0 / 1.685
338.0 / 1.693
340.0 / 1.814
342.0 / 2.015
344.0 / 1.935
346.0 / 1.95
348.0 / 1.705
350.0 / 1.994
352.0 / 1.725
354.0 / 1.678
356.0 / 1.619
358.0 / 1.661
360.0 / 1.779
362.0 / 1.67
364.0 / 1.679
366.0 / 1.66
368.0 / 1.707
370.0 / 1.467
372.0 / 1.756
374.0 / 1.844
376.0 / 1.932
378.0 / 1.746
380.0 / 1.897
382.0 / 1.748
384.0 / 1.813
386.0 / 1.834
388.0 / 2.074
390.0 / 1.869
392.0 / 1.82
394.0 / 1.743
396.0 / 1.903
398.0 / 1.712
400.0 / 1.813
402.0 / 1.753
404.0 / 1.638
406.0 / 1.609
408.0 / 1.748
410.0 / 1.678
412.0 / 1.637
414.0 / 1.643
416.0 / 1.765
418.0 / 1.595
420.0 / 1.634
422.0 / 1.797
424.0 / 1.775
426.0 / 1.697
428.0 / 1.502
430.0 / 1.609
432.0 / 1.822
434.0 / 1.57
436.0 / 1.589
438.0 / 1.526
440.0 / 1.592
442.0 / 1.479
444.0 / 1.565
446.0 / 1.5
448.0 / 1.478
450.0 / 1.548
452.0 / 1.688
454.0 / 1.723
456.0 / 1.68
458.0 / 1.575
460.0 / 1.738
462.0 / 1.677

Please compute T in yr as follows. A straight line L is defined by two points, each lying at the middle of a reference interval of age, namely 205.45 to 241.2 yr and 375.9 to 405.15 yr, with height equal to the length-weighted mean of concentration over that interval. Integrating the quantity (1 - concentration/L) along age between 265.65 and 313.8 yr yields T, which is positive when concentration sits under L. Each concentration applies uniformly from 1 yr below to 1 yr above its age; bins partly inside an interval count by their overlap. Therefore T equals 5.7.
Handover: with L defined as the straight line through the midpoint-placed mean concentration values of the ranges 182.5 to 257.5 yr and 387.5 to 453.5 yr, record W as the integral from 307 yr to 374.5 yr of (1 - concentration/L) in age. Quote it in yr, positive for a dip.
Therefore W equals 5.4 yr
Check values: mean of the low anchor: 2.13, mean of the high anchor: 1.68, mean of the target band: 1.7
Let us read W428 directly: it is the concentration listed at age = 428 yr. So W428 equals 1.502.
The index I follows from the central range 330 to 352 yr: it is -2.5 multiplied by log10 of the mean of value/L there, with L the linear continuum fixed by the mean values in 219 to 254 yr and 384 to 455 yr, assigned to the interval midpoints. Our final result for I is 0.06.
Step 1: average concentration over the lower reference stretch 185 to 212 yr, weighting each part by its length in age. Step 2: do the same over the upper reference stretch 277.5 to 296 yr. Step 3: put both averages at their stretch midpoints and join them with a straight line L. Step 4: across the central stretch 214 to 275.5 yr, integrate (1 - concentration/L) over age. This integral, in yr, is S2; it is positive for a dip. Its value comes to -3.91 yr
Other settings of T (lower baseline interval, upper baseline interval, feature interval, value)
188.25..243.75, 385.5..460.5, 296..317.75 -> 2.84 yr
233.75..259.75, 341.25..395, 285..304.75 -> 2.63 yr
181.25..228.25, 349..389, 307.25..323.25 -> 1.96 yr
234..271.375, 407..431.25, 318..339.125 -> 2.81 yr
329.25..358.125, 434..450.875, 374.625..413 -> -3.32 yr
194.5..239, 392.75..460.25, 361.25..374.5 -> 0.79 yr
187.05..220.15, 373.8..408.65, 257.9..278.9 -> 1.71 yr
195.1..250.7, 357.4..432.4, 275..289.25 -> 1.44 yr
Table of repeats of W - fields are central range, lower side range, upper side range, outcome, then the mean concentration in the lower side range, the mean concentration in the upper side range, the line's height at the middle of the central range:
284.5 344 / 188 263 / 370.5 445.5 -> 7.0 yr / 2.12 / 1.72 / 1.93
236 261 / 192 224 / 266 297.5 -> -2.7 yr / 2.11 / 1.79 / 1.93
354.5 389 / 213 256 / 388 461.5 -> 0.9 yr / 2.15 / 1.67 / 1.81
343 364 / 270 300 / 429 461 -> -0.8 yr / 1.78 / 1.61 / 1.7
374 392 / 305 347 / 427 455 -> -2.4 yr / 1.7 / 1.59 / 1.64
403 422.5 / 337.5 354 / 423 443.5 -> 0.0 yr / 1.85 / 1.61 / 1.67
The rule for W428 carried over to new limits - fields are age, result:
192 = 1.937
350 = 1.994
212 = 2.01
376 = 1.932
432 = 1.822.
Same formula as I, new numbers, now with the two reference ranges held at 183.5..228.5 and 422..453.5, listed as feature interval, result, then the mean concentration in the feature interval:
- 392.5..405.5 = -0.04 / 1.76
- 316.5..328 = 0.15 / 1.63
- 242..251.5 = -0.12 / 2.26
